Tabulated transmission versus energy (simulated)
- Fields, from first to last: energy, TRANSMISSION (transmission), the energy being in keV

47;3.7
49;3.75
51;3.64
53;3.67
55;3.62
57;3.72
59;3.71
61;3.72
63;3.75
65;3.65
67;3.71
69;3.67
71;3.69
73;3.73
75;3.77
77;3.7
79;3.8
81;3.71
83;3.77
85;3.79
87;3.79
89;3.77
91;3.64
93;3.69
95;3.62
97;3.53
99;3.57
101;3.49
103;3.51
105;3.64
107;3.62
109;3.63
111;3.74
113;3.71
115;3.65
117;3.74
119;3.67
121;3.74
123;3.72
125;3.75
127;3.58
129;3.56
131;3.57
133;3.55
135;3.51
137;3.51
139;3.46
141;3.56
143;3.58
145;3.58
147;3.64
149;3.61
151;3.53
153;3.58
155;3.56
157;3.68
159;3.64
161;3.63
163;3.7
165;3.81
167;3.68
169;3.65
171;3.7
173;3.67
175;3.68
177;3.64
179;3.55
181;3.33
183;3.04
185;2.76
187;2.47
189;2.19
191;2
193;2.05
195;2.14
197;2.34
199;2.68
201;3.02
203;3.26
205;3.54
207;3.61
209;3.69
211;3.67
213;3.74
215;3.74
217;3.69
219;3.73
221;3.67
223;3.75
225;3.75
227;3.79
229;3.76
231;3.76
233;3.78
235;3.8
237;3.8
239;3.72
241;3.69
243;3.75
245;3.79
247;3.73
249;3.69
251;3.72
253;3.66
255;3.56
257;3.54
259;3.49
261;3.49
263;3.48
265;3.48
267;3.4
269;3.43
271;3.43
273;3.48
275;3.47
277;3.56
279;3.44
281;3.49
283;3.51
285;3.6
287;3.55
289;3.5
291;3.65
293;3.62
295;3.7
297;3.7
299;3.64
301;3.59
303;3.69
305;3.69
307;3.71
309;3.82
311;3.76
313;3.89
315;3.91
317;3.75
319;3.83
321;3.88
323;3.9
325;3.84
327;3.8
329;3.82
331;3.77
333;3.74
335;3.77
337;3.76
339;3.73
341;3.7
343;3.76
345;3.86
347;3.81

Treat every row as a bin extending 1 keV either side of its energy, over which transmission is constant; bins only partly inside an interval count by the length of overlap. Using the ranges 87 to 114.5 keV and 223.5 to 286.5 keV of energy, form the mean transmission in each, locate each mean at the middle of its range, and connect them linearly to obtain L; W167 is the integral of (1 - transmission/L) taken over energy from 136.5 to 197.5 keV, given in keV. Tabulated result 5.6 keV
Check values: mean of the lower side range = 3.63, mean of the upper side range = 3.61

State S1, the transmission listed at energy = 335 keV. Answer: 3.77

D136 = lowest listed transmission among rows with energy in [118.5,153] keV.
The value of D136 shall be 3.46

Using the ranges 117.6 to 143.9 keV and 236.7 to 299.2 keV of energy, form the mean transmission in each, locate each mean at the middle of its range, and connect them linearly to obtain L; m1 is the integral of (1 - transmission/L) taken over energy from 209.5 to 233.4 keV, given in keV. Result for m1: -0.97 keV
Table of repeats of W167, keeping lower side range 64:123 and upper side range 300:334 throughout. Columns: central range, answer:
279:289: 0.7 keV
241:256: 0.2 keV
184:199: 5.7 keV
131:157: 1.0 keV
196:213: 2.2 keV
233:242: 0.0 keV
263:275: 1.0 keV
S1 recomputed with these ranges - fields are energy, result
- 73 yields 3.73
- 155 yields 3.56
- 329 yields 3.82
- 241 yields 3.69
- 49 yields 3.75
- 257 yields 3.54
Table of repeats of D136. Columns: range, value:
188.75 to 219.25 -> 2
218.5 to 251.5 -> 3.67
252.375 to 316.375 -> 3.4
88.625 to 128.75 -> 3.49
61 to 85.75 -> 3.65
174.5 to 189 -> 2.19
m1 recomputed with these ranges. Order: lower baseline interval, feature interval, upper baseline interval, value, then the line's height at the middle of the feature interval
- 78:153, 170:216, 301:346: 7.3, 3.69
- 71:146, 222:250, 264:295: -1.6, 3.55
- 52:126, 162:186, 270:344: 1.1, 3.69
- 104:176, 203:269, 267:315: -0.8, 3.62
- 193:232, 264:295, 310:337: 1.2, 3.65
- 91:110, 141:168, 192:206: -4.5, 3.11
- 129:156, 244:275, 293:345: 1.2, 3.69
